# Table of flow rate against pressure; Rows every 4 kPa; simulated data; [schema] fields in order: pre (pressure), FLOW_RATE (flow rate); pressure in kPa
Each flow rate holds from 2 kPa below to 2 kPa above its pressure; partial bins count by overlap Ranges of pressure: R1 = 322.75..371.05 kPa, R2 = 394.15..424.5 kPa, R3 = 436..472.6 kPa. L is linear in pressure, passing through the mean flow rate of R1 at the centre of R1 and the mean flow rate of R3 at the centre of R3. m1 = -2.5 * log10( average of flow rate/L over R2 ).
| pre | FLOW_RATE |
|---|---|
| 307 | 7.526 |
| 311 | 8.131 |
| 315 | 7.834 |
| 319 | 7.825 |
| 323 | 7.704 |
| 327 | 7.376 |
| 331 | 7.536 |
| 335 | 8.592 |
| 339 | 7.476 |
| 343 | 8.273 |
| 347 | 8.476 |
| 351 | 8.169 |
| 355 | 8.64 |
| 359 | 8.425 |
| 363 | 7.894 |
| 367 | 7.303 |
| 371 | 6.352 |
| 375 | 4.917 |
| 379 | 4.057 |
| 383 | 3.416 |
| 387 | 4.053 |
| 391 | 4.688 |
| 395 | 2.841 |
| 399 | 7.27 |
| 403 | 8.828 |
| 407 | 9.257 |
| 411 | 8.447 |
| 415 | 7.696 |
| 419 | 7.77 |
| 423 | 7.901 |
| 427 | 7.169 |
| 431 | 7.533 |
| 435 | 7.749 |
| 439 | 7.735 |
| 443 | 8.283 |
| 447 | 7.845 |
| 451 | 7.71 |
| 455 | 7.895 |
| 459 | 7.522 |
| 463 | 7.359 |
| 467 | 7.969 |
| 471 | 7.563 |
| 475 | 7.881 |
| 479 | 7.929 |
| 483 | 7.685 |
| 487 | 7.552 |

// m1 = 0.02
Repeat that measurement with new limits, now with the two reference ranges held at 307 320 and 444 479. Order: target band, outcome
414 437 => 0.02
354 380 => 0.15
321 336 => 0.02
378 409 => 0.36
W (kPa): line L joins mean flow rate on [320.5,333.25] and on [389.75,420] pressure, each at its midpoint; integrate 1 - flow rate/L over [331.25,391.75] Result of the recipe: 5.1 kPa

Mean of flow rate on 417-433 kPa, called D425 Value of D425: 7.59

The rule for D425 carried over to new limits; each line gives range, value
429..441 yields 7.67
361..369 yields 7.6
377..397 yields 3.81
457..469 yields 7.62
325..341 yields 7.75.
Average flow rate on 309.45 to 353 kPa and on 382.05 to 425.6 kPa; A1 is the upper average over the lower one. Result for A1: 0.8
